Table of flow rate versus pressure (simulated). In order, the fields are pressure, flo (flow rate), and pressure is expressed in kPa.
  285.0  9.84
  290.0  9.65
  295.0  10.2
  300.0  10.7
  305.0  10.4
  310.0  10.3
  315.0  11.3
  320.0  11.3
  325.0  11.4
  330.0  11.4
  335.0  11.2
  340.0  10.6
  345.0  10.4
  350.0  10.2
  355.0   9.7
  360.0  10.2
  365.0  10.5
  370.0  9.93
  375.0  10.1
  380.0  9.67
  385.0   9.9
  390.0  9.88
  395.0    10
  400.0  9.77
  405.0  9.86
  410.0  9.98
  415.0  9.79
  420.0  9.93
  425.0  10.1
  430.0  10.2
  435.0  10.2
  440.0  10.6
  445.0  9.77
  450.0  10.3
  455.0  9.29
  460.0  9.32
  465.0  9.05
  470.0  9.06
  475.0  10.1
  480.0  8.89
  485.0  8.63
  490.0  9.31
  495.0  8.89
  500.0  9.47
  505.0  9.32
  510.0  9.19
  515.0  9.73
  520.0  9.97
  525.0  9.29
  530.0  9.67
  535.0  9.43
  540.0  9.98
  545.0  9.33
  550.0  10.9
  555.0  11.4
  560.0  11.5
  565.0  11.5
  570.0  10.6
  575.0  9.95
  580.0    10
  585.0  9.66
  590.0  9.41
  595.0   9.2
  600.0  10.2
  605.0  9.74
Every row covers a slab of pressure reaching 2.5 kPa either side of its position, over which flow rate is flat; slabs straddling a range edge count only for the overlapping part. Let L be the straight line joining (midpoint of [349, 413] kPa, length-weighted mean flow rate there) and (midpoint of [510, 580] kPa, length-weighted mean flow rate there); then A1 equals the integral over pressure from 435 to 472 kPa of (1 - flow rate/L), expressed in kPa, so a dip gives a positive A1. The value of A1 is 1.5 kPa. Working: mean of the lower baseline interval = 9.97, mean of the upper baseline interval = 10.2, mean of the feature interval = 9.67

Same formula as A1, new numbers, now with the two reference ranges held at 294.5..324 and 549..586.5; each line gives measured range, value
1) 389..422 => 2.6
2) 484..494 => 1.6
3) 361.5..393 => 2.2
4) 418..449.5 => 1.7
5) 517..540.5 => 2.4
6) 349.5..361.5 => 0.9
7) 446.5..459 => 1.2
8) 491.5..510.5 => 2.7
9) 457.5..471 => 2.0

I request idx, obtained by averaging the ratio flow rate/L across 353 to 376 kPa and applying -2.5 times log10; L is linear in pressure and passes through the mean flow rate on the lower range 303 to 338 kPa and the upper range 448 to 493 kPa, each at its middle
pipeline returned 0.047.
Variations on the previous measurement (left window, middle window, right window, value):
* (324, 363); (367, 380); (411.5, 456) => 0.048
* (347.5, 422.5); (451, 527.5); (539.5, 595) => 0.096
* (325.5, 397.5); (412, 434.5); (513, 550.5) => 0.007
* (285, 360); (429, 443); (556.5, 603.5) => 0.011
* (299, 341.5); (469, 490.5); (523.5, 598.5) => 0.135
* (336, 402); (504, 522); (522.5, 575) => 0.080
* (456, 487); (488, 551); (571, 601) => -0.013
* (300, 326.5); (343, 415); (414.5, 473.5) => 0.038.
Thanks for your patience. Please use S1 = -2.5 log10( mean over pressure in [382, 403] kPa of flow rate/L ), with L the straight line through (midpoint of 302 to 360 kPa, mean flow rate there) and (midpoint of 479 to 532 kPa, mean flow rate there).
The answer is 0.04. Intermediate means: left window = 10.7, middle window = 9.88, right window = 9.31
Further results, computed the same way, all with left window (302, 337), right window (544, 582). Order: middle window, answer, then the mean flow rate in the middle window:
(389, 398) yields 0.104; 9.94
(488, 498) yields 0.185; 9.11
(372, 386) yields 0.111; 9.89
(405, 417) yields 0.108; 9.88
